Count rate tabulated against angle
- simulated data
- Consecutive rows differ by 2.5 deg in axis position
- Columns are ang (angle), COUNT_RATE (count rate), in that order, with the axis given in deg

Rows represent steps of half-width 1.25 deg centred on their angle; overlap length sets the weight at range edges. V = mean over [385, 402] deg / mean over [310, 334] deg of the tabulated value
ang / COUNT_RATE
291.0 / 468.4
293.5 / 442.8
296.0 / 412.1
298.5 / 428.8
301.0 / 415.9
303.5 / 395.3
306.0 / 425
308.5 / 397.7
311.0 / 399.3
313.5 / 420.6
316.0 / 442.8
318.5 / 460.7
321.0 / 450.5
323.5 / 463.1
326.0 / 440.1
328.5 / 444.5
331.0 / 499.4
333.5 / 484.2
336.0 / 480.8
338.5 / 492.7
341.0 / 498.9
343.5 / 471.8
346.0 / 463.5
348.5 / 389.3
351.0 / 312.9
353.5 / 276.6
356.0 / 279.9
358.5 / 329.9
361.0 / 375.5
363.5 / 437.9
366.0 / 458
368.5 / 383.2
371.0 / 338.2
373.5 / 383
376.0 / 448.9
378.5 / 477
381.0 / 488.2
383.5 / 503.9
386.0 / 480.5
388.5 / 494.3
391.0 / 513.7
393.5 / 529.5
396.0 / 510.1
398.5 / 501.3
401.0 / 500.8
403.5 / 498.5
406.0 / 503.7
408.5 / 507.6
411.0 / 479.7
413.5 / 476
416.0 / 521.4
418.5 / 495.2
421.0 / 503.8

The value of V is 1.12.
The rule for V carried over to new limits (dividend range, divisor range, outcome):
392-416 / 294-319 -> 1.20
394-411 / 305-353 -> 1.14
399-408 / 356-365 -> 1.36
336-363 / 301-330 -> 0.92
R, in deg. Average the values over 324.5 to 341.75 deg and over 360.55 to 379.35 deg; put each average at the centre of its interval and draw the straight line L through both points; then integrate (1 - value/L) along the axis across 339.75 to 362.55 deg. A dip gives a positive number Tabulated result 3.5 deg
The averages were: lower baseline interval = 476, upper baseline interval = 413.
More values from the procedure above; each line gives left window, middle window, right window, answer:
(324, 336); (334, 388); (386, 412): 7.2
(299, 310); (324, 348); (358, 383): -3.4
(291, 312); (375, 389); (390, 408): 0.3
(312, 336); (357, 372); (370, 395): 2.5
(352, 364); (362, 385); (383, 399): -1.2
